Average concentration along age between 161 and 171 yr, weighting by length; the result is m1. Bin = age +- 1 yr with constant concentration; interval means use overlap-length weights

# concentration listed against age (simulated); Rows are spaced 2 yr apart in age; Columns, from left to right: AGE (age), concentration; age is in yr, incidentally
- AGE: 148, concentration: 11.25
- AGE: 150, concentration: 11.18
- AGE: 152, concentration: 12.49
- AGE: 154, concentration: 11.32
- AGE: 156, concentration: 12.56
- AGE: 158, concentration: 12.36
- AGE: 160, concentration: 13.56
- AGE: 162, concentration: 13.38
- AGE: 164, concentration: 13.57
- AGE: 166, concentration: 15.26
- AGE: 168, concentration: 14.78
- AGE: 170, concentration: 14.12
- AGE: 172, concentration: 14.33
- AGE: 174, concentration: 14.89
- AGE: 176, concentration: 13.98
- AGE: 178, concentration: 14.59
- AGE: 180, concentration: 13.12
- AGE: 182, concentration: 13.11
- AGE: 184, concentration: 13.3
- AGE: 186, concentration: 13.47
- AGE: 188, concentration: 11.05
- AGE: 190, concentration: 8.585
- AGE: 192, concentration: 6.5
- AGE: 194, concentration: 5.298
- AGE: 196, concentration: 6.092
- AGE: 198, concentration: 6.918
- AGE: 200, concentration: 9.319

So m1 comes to 14.2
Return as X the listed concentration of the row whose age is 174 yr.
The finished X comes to 14.89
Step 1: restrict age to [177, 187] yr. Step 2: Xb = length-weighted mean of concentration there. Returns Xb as 13.5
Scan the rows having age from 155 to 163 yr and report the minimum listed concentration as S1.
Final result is 12.36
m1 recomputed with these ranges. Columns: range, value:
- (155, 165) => 13.1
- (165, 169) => 15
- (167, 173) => 14.4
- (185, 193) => 9.9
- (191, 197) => 5.96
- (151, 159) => 12.2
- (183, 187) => 13.4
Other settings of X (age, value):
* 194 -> 5.298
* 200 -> 9.319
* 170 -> 14.12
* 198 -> 6.918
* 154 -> 11.32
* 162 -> 13.38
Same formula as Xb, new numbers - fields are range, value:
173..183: 13.9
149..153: 11.8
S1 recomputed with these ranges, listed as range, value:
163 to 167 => 13.57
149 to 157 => 11.18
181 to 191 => 8.585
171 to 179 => 13.98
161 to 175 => 13.38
